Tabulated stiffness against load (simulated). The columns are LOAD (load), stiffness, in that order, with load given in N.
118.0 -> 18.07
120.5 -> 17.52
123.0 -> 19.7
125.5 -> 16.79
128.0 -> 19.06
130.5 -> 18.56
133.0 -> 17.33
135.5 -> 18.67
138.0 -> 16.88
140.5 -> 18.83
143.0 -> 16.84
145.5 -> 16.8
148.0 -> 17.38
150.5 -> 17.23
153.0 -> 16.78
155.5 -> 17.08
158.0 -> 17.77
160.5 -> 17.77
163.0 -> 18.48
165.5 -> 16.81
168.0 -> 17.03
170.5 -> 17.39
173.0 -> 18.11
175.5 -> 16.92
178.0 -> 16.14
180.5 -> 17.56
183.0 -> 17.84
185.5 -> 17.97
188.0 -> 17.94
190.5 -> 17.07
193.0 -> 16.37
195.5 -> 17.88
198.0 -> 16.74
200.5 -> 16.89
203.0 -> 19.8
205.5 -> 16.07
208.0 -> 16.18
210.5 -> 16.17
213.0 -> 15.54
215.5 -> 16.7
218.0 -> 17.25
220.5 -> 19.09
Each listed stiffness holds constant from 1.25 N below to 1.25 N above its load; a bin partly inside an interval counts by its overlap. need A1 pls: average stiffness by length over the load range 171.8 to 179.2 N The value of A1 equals 17.1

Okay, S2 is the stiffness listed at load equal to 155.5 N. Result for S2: 17.08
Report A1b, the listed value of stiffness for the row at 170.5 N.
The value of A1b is 17.39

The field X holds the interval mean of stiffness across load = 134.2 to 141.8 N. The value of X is 18.1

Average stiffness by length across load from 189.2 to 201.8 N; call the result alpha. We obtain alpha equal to 17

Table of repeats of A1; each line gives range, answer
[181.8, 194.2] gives 17.4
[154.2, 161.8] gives 17.5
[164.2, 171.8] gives 17.1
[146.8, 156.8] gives 17.1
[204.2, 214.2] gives 16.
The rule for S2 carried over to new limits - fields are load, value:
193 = 16.37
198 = 16.74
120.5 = 17.52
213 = 15.54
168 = 17.03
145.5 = 16.8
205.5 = 16.07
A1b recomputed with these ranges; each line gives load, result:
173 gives 18.11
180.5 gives 17.56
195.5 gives 17.88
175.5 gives 16.92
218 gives 17.25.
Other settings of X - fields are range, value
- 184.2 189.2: 18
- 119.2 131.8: 18.3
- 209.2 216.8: 16.1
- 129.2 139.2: 17.9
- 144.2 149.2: 17.1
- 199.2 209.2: 17.2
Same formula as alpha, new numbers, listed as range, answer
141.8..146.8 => 16.8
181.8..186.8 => 17.9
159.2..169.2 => 17.5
